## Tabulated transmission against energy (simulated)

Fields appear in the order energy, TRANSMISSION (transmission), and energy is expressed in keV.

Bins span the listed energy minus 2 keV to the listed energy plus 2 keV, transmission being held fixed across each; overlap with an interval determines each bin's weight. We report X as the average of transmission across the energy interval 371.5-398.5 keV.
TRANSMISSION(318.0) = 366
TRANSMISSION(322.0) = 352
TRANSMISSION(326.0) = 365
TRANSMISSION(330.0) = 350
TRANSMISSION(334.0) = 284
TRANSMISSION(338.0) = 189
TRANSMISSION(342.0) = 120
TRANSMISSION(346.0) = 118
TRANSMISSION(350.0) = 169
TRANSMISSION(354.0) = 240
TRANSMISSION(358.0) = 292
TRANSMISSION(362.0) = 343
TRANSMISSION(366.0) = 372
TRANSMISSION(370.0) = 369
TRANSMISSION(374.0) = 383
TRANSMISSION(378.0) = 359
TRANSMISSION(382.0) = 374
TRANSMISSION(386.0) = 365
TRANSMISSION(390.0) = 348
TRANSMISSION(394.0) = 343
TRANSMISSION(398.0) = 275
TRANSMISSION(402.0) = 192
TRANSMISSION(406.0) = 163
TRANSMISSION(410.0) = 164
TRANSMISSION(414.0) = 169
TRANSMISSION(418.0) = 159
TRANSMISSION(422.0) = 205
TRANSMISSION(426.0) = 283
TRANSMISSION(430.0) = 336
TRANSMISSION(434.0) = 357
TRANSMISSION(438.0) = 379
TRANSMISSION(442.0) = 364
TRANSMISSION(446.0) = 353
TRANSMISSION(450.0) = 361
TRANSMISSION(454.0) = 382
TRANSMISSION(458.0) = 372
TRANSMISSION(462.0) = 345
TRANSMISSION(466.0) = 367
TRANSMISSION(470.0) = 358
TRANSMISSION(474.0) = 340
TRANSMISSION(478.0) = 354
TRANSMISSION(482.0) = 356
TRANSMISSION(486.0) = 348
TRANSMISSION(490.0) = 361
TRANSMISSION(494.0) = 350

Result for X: 354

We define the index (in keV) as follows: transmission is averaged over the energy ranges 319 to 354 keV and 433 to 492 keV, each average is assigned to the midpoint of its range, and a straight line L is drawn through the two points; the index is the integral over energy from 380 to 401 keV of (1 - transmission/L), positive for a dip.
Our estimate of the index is -2.81 keV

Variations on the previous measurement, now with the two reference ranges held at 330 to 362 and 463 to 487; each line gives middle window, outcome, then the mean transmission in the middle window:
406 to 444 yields 5.2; 263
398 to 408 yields 2.9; 197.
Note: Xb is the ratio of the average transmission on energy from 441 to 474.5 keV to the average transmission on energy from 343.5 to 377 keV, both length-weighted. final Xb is 1.26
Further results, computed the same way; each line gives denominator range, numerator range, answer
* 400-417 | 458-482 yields 2.07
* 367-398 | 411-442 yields 0.76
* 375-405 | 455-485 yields 1.12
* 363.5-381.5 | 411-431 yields 0.60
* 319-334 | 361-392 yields 1.05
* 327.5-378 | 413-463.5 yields 1.15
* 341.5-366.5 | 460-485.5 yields 1.50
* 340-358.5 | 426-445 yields 1.96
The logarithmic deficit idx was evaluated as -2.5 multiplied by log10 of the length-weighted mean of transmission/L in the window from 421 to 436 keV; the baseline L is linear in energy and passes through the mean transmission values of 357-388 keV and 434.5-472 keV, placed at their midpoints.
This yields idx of 0.20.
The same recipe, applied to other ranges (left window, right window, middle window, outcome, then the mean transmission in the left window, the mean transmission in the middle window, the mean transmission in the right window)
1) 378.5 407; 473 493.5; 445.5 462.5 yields -0.09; 302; 365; 352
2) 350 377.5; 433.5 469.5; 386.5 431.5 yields 0.38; 323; 243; 364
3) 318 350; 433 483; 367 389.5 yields -0.25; 256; 369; 361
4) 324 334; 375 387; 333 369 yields 0.43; 343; 239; 368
